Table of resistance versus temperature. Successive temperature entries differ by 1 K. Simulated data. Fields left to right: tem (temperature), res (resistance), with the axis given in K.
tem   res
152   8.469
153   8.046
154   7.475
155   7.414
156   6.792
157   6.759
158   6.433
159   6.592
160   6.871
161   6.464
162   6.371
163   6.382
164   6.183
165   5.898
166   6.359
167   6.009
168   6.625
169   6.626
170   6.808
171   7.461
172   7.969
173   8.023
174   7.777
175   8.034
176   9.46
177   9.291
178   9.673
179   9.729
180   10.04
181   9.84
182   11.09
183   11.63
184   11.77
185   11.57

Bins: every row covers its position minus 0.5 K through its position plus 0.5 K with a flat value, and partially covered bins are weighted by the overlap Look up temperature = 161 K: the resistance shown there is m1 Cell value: 6.464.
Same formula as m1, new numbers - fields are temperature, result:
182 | 11.09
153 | 8.046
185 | 11.57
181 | 9.84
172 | 7.969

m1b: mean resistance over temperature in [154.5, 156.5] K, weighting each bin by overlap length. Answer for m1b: 7.1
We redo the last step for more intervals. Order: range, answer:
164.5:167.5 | 6.09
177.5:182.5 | 10.1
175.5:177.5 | 9.38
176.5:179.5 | 9.56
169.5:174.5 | 7.61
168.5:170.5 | 6.72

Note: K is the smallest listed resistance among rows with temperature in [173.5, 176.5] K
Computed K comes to 7.777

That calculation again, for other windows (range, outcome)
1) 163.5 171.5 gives 5.898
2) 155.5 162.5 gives 6.371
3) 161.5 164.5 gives 6.183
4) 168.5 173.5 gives 6.626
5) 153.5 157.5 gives 6.759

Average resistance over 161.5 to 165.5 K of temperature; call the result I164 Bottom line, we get 6.21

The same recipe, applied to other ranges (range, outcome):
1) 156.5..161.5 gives 6.62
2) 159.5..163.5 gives 6.52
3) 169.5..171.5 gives 7.13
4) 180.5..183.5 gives 10.9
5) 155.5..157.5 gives 6.78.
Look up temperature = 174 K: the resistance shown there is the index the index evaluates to 7.777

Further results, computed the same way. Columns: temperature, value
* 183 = 11.63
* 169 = 6.626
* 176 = 9.46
